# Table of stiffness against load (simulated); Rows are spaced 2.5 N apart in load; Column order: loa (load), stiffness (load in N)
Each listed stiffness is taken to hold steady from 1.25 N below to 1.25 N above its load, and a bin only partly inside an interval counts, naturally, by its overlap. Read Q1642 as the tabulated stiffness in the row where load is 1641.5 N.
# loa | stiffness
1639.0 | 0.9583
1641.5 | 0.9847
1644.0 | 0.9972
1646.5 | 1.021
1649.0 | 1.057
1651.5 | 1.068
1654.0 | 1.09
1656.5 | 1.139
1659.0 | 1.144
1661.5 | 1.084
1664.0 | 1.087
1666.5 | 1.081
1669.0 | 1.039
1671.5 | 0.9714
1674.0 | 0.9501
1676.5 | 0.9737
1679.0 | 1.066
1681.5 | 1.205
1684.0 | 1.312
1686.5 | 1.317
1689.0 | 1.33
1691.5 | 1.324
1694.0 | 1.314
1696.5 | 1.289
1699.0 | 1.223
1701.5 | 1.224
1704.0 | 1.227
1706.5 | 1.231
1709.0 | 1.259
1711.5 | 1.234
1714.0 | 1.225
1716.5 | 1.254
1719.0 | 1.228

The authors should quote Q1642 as 0.9847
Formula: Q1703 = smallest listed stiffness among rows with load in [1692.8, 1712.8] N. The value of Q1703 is 1.223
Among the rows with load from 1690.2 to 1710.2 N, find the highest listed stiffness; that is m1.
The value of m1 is 1.324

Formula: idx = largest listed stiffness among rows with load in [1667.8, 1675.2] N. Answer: 1.039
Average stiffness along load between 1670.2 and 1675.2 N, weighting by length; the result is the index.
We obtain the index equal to 0.962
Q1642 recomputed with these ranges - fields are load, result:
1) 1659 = 1.144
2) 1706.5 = 1.231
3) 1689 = 1.33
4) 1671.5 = 0.9714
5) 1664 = 1.087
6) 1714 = 1.225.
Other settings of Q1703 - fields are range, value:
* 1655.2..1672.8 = 0.9714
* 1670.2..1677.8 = 0.9501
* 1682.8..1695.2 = 1.312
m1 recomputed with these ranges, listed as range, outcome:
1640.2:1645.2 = 0.9972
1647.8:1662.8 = 1.144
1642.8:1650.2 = 1.057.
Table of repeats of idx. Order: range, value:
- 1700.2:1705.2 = 1.227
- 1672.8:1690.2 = 1.33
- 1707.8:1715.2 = 1.259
